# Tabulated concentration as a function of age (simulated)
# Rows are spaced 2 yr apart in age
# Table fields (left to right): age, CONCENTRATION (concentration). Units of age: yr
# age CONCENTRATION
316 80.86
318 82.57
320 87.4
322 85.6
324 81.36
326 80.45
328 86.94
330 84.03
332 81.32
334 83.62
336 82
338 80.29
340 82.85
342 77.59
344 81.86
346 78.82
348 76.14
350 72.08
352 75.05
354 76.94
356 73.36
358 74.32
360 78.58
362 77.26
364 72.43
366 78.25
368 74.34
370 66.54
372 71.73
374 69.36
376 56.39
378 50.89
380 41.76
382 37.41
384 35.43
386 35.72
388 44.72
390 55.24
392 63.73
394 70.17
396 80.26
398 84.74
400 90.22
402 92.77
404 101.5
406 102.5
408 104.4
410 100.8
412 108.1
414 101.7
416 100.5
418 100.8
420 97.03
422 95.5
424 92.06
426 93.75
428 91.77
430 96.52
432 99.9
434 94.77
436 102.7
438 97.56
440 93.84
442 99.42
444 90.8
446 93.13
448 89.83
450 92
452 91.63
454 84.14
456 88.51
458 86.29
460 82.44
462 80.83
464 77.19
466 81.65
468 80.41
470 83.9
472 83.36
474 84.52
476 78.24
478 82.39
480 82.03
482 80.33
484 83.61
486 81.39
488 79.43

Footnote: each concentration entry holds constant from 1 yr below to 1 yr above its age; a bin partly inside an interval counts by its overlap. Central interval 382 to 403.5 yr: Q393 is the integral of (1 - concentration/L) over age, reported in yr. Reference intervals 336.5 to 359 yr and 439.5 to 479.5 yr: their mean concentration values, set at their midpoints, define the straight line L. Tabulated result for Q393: 4.3 yr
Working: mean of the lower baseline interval 77.3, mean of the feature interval 64.8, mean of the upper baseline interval 86.1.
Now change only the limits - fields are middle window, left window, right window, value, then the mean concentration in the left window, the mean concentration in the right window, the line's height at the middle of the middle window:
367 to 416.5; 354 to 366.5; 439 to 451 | 5.6 yr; 75.7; 93.2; 82.2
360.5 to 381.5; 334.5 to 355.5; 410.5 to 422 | 5.1 yr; 78.4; 101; 86.6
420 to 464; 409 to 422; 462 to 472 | -0.6 yr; 101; 81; 90.7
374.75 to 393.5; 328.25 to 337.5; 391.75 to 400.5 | 7.4 yr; 83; 78.3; 79.2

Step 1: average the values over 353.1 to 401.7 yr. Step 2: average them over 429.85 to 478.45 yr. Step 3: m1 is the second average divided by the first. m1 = 1.4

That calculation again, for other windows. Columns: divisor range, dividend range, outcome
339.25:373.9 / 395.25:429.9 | 1.28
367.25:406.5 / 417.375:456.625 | 1.43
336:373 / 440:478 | 1.13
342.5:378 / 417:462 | 1.27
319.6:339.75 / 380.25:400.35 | 0.70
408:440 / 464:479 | 0.83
